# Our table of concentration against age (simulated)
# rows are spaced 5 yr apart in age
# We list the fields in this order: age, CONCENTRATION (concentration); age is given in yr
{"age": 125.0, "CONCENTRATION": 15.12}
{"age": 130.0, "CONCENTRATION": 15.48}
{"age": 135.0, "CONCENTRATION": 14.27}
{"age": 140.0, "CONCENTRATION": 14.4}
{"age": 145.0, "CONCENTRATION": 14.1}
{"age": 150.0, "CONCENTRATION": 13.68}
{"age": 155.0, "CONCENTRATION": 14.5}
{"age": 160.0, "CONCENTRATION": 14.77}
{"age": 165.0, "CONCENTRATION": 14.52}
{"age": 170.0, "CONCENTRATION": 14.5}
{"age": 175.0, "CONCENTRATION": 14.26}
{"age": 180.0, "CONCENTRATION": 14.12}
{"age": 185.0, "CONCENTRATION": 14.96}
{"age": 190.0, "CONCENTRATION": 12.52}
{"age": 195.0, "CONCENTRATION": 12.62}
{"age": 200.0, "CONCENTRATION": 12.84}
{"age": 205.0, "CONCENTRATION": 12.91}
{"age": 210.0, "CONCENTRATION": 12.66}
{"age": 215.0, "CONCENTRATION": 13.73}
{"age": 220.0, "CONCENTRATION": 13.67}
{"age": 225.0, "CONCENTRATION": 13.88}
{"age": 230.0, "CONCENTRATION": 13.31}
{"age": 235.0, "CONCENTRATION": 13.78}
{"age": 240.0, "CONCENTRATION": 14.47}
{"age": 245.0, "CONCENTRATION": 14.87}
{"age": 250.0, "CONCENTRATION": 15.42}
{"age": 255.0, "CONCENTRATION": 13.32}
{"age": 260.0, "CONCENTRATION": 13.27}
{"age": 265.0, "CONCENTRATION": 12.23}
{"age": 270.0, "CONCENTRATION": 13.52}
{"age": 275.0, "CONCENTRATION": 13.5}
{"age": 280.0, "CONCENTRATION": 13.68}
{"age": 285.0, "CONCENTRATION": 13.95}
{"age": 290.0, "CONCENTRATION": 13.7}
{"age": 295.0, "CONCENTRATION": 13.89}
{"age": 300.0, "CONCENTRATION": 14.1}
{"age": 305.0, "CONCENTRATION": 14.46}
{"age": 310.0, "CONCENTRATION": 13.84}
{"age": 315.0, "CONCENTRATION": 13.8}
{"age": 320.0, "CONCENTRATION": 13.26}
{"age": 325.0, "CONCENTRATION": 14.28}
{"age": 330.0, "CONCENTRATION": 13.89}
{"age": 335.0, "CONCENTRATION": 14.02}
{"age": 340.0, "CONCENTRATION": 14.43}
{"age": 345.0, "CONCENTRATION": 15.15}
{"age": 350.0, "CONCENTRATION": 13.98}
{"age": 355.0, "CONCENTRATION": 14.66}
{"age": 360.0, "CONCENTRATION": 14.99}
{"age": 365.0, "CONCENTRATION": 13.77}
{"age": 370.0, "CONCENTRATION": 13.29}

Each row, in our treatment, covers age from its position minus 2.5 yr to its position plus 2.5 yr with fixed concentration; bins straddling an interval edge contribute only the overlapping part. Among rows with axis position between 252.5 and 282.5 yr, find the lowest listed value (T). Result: 12.23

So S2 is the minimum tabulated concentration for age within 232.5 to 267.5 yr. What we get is 12.23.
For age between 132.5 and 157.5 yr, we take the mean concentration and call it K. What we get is 14.2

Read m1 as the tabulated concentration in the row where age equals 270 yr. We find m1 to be 13.52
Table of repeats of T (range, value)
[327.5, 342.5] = 13.89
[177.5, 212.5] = 12.52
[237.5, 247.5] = 14.47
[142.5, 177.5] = 13.68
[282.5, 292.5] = 13.7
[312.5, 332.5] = 13.26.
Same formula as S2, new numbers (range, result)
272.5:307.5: 13.5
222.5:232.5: 13.31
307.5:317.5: 13.8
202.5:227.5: 12.66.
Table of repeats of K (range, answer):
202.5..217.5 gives 13.1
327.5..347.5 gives 14.4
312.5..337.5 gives 13.8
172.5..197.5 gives 13.7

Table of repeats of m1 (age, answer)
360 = 14.99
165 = 14.52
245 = 14.87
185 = 14.96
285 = 13.95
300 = 14.1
